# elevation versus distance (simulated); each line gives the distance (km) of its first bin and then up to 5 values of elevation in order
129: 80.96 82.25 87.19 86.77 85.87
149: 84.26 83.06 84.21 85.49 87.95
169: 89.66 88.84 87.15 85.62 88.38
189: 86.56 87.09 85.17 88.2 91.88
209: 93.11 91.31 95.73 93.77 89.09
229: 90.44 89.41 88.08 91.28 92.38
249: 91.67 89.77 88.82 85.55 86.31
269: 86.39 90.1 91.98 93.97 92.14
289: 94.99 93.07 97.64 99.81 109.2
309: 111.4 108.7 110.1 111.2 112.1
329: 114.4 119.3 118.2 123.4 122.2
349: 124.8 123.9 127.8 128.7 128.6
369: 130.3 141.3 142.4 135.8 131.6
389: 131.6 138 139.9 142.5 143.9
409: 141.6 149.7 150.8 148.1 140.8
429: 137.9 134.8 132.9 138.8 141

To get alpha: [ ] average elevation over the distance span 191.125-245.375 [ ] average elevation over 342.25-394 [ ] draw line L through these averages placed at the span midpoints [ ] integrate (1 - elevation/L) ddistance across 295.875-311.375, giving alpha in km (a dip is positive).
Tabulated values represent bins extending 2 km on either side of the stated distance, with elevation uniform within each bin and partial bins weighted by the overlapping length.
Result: 1.2 km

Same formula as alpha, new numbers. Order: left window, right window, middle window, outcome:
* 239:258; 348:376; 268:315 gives 3.6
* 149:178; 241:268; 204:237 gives -1.3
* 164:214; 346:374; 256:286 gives 5.1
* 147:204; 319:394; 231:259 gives 3.2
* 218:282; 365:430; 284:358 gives 1.9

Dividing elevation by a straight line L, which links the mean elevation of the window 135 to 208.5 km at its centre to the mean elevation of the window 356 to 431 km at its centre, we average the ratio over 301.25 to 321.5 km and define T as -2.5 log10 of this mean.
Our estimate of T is 0.10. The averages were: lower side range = 87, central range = 109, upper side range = 139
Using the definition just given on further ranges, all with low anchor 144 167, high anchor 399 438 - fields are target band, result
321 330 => 0.09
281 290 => 0.21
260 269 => 0.26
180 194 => 0.06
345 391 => 0.00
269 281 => 0.22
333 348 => 0.04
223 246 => 0.14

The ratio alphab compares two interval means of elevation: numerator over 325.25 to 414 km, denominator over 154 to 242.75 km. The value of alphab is 1.5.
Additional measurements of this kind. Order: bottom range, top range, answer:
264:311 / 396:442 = 1.48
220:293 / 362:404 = 1.51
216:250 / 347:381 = 1.44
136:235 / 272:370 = 1.26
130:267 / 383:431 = 1.60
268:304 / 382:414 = 1.48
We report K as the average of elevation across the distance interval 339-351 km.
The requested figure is 123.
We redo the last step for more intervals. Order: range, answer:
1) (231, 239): 88.7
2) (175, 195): 87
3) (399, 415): 144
